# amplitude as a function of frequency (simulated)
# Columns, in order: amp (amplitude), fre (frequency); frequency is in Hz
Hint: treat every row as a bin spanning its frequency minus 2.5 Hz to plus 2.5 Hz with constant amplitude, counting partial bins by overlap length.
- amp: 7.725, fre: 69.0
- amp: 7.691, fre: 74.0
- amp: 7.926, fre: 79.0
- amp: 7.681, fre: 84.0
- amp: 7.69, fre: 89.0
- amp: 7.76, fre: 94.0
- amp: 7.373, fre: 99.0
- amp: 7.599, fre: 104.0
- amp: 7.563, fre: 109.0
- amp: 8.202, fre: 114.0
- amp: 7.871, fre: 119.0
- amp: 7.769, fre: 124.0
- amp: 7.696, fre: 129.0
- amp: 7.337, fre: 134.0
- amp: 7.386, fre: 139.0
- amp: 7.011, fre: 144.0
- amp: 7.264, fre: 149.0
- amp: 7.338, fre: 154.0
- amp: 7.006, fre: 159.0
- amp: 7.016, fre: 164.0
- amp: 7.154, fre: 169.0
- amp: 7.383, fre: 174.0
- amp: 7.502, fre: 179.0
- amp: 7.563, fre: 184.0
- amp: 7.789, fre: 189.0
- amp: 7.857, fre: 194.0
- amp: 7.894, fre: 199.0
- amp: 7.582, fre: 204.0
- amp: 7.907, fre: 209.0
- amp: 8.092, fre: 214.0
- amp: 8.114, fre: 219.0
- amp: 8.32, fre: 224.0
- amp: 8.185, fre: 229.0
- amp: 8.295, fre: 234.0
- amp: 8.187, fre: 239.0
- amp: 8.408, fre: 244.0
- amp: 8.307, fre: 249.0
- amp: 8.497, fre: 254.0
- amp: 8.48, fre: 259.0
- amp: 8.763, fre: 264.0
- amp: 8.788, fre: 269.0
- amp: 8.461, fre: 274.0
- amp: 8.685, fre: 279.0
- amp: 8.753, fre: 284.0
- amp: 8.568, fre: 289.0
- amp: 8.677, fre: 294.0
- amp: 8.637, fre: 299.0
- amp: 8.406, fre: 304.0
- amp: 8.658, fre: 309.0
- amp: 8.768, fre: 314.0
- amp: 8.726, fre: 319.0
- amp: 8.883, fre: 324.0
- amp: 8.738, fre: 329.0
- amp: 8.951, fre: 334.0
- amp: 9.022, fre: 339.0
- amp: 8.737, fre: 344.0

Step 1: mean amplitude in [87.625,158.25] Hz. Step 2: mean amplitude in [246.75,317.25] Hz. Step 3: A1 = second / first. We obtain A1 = 1.14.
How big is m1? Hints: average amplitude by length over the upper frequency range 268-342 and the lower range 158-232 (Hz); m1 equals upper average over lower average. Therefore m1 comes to 1.13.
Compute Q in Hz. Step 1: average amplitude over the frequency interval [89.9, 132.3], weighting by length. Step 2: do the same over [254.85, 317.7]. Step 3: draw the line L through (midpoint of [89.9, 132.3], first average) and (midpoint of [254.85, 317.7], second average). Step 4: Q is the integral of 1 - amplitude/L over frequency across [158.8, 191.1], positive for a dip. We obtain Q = 2.8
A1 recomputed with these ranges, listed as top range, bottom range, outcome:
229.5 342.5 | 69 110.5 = 1.12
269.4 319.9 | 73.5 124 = 1.12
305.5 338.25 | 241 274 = 1.03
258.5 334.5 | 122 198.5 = 1.17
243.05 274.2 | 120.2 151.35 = 1.15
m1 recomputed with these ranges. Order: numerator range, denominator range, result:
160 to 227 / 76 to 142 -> 1.00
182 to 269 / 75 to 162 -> 1.08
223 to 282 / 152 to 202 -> 1.13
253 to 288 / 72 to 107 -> 1.13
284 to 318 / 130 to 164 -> 1.19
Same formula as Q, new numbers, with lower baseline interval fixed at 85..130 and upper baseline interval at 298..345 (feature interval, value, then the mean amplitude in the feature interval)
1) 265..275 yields -0.2 Hz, 8.67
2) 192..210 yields 0.8 Hz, 7.8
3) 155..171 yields 1.8 Hz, 7.08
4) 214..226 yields 0.1 Hz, 8.19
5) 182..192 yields 0.5 Hz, 7.69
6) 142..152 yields 1.0 Hz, 7.15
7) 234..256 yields 0.1 Hz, 8.34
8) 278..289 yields -0.1 Hz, 8.69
